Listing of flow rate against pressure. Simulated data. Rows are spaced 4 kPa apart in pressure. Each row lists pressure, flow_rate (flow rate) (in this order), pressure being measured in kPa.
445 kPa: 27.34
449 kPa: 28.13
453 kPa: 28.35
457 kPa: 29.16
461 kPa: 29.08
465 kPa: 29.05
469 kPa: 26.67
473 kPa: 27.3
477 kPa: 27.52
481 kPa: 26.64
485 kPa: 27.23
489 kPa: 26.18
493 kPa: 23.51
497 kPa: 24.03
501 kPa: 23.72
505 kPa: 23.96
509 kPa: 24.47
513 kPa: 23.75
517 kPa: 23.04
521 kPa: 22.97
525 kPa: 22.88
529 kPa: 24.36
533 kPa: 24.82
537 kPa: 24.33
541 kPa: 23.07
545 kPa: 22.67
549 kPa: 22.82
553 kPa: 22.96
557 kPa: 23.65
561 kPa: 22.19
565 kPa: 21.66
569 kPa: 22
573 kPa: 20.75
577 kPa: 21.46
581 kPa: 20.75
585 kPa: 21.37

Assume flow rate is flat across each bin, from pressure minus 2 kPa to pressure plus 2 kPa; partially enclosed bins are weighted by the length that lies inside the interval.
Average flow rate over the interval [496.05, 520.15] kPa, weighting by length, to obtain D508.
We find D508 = 23.8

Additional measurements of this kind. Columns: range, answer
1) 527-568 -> 23.2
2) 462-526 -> 25.3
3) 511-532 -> 23.5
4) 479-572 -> 23.7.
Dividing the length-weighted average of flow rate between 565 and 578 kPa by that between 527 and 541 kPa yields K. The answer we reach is 0.9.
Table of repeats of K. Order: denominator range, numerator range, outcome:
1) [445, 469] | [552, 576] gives 0.78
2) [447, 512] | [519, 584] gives 0.86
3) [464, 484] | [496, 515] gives 0.88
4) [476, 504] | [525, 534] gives 0.95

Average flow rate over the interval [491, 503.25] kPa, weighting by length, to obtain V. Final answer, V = 23.8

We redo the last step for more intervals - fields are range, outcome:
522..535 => 23.9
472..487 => 27.2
